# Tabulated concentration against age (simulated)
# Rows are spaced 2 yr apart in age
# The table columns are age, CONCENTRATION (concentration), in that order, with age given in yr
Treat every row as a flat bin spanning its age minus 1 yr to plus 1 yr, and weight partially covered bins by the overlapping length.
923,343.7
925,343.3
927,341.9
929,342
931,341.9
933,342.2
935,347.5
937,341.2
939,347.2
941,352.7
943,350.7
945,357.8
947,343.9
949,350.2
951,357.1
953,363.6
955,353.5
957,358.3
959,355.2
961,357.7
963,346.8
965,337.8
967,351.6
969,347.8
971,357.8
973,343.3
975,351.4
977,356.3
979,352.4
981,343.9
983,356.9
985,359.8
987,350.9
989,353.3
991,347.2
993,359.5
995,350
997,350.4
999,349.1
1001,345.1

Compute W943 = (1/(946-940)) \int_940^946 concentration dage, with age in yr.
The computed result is 354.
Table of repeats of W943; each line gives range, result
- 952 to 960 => 358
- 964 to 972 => 349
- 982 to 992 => 354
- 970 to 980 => 352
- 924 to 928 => 343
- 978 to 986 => 353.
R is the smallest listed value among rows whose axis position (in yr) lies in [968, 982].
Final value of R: 343.3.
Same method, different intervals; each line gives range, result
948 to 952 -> 350.2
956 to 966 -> 337.8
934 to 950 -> 341.2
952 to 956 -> 353.5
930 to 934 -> 341.9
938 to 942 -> 347.2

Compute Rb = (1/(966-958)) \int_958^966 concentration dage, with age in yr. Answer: 349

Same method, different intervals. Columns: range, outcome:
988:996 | 352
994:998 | 350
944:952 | 352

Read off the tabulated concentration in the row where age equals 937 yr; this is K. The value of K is 341.2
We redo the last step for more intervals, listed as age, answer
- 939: 347.2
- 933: 342.2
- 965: 337.8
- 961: 357.7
